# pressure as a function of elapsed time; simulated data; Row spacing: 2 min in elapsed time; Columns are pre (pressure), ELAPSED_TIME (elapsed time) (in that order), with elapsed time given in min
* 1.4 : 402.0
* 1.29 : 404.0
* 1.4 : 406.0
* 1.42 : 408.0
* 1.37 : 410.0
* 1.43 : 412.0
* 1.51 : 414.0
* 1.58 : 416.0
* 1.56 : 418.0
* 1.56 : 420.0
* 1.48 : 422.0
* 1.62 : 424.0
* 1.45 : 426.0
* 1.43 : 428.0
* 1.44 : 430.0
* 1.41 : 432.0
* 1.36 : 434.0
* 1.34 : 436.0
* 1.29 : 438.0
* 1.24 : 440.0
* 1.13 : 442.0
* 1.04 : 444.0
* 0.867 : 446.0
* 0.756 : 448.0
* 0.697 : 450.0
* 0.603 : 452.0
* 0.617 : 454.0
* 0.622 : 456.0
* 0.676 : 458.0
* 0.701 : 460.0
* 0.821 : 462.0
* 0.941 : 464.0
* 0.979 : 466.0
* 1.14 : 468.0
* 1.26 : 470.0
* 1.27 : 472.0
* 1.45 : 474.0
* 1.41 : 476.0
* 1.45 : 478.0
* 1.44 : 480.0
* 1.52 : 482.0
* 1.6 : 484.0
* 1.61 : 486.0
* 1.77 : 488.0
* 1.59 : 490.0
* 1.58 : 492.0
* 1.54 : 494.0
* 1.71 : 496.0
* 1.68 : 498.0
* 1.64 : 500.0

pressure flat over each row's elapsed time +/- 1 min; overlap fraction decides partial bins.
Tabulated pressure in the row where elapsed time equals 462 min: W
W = 0.821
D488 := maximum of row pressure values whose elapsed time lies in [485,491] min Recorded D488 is 1.77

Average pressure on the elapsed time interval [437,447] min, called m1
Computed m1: 1.11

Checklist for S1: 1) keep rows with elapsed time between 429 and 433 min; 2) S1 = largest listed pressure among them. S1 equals 1.44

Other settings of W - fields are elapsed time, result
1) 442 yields 1.13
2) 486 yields 1.61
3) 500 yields 1.64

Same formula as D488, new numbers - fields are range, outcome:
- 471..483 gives 1.52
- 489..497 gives 1.71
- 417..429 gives 1.62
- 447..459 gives 0.756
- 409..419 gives 1.58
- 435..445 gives 1.34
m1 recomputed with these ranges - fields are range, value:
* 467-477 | 1.31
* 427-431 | 1.44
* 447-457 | 0.659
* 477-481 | 1.44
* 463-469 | 1.02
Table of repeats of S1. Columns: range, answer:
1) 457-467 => 0.979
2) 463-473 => 1.27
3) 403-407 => 1.4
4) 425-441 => 1.45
